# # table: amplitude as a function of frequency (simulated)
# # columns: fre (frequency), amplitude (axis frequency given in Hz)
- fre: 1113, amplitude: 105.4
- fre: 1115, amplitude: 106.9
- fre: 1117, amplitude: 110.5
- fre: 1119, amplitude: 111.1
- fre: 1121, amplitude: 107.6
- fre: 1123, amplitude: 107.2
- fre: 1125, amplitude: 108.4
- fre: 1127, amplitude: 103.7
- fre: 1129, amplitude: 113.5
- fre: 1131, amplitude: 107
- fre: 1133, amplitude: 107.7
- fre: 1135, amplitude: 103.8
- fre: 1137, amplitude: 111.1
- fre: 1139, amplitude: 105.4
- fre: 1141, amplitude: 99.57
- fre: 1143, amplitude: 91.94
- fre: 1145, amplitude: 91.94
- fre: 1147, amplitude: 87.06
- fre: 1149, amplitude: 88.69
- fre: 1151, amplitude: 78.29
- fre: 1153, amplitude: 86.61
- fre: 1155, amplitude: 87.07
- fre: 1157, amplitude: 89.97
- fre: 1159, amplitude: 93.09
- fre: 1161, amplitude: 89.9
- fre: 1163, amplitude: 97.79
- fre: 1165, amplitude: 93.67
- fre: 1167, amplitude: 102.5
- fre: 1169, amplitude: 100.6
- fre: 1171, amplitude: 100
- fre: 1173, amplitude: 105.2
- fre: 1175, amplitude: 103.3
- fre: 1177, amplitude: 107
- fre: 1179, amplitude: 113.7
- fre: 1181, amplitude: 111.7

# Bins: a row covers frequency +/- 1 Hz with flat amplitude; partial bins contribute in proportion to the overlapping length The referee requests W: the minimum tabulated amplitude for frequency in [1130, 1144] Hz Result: 91.94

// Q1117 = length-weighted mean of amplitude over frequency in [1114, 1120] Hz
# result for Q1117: 110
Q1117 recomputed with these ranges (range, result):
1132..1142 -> 106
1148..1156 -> 85.2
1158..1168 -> 95.4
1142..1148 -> 90.3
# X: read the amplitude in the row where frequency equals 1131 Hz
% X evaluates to 107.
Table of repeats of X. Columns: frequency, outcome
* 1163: 97.79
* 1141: 99.57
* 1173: 105.2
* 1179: 113.7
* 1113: 105.4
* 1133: 107.7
